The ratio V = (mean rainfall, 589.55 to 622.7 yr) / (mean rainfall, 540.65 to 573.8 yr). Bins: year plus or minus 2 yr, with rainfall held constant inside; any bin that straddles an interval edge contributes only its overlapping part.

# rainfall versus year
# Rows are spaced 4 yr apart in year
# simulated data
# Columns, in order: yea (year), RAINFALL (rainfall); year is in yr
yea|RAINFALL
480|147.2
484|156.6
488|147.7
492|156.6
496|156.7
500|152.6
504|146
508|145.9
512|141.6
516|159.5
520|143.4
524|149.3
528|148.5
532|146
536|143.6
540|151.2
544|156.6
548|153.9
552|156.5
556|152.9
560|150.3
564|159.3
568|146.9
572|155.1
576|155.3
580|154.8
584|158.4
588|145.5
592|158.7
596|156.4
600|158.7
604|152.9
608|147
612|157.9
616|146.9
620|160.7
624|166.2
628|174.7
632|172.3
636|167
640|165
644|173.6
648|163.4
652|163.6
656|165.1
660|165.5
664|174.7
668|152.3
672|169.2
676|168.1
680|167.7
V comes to 1.01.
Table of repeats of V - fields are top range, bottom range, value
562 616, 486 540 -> 1.03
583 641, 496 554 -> 1.06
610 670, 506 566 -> 1.09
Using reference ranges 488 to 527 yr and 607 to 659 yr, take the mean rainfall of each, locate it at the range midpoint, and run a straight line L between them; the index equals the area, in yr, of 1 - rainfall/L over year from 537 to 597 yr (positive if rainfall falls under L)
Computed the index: 0.99 yr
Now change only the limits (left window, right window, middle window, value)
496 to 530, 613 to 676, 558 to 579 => 0.3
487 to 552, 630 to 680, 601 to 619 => 1.0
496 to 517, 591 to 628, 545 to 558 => -0.2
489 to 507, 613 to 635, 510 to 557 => 1.6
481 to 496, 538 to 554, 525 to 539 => 0.7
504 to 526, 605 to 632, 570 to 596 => 0.1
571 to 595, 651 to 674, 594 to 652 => -0.6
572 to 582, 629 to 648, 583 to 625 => 1.6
